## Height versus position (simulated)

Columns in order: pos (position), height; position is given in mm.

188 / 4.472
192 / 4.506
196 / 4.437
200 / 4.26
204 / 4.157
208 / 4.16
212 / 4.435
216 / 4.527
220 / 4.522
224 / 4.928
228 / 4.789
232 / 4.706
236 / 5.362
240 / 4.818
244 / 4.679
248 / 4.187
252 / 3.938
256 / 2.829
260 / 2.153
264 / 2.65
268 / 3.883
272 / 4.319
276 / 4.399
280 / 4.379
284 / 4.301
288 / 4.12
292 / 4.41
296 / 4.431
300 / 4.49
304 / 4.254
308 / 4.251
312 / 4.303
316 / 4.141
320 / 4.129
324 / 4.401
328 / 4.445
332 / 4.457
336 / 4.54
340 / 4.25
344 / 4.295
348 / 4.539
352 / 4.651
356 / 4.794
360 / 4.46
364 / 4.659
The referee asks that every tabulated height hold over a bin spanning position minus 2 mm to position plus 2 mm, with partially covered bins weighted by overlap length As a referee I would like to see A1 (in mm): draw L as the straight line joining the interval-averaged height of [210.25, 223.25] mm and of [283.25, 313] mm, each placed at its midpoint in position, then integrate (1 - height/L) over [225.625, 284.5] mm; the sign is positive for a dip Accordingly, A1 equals 4.6 mm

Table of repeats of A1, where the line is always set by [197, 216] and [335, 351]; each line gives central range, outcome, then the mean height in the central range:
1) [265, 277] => 0.8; 4.05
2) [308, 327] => 0.6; 4.25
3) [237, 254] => -0.5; 4.46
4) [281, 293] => 0.2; 4.27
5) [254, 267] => 5.1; 2.65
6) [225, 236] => -1.4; 4.88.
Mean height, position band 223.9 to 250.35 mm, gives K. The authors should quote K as 4.76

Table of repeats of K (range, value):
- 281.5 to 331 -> 4.31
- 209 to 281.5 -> 4.19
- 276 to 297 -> 4.33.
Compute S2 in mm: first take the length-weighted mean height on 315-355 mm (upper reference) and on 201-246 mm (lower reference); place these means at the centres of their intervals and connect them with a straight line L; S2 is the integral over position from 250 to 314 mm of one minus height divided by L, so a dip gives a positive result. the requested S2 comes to 8.0 mm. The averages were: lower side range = 4.64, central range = 3.94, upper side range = 4.4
